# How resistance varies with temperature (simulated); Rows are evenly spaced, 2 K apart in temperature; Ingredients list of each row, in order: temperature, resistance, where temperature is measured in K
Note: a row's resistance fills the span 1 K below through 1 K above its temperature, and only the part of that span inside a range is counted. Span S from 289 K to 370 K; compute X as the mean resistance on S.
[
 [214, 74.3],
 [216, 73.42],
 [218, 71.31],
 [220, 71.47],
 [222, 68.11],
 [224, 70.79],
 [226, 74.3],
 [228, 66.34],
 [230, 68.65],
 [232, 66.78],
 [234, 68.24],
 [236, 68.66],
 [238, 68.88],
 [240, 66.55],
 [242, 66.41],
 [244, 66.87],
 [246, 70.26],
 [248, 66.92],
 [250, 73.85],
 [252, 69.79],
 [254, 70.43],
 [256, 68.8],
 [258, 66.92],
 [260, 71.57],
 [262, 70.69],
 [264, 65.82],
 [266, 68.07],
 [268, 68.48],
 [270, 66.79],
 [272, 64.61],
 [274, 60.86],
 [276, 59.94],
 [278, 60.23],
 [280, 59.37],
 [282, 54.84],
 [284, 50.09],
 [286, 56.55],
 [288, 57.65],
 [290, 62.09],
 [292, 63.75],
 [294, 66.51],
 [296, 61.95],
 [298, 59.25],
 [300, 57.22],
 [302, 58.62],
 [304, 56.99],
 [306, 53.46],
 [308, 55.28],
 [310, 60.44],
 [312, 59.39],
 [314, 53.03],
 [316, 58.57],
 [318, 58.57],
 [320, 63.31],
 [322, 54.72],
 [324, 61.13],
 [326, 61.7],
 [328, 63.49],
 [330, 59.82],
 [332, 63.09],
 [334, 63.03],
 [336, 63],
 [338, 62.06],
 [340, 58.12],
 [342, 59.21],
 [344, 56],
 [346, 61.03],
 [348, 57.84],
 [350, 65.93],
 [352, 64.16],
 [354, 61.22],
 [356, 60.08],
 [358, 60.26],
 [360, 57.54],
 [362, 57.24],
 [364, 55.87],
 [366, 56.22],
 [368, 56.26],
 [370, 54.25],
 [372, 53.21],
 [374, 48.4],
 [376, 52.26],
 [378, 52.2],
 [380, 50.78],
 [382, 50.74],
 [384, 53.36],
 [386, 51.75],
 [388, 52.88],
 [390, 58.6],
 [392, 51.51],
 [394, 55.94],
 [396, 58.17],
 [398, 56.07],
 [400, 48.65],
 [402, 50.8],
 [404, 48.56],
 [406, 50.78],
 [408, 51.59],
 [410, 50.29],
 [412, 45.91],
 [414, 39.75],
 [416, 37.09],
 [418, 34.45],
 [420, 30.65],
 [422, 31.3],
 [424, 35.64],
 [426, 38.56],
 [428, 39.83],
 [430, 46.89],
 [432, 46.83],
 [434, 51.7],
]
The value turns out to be 59.6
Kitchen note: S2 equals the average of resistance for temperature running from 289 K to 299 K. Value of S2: 62.7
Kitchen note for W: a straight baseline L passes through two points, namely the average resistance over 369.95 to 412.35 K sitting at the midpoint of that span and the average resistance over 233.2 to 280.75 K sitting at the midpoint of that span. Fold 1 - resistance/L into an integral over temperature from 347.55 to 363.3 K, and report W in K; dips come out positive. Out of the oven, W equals -1.2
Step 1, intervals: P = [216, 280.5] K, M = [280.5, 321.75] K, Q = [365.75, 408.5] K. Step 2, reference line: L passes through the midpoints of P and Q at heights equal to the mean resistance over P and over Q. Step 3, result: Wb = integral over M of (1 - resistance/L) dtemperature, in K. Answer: 2.5 K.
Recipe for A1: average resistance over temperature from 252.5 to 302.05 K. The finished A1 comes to 63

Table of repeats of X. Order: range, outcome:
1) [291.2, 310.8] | 59.3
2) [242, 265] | 69.1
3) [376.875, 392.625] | 52.8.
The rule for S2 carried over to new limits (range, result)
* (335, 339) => 62.5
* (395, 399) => 57.1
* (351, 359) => 61.4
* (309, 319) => 58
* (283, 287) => 53.3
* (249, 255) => 71.4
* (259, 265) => 69.4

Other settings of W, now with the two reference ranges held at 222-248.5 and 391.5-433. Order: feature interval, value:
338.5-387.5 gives -4.5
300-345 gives -1.8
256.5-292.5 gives 0.3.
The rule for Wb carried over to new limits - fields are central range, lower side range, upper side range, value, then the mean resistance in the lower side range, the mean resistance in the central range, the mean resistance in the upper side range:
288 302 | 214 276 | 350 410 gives 0.5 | 68.6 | 61.3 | 54.6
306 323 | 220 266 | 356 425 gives 0.6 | 68.9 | 57.7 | 50.1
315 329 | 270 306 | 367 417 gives -0.9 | 59.5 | 60.2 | 51.2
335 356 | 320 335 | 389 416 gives -0.8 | 61.2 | 60.8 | 50.8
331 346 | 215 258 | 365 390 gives -0.8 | 69.3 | 60.7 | 52.9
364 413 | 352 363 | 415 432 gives -3.7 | 59.7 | 52.5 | 37.4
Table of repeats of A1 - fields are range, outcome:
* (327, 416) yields 55.4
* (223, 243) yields 68.6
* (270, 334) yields 59.4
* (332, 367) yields 60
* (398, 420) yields 45.6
